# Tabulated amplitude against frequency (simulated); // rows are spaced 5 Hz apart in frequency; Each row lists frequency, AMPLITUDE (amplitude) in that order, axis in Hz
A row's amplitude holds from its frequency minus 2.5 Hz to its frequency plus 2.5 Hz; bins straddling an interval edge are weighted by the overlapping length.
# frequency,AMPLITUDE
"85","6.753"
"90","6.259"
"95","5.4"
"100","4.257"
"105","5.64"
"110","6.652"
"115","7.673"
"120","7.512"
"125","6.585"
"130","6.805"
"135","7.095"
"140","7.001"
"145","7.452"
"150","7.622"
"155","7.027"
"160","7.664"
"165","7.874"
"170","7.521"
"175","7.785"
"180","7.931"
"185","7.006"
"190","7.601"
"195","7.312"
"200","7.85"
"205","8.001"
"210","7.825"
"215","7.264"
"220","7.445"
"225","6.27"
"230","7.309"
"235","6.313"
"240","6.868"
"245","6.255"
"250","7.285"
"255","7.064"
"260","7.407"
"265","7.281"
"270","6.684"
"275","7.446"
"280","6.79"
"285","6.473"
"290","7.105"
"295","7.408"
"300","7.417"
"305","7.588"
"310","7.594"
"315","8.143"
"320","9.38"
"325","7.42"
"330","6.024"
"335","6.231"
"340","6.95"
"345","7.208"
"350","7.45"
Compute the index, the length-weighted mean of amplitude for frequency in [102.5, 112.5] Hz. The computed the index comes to 6.15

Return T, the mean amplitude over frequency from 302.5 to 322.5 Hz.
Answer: 8.18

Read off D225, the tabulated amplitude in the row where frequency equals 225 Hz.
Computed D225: 6.27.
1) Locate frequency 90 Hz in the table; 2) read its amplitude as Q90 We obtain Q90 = 6.259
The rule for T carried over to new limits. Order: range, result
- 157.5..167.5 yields 7.77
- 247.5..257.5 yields 7.17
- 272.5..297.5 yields 7.04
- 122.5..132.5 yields 6.69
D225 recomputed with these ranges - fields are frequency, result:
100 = 4.257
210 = 7.825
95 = 5.4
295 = 7.408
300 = 7.417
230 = 7.309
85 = 6.753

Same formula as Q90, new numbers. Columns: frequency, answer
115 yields 7.673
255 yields 7.064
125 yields 6.585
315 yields 8.143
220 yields 7.445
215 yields 7.264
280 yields 6.79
